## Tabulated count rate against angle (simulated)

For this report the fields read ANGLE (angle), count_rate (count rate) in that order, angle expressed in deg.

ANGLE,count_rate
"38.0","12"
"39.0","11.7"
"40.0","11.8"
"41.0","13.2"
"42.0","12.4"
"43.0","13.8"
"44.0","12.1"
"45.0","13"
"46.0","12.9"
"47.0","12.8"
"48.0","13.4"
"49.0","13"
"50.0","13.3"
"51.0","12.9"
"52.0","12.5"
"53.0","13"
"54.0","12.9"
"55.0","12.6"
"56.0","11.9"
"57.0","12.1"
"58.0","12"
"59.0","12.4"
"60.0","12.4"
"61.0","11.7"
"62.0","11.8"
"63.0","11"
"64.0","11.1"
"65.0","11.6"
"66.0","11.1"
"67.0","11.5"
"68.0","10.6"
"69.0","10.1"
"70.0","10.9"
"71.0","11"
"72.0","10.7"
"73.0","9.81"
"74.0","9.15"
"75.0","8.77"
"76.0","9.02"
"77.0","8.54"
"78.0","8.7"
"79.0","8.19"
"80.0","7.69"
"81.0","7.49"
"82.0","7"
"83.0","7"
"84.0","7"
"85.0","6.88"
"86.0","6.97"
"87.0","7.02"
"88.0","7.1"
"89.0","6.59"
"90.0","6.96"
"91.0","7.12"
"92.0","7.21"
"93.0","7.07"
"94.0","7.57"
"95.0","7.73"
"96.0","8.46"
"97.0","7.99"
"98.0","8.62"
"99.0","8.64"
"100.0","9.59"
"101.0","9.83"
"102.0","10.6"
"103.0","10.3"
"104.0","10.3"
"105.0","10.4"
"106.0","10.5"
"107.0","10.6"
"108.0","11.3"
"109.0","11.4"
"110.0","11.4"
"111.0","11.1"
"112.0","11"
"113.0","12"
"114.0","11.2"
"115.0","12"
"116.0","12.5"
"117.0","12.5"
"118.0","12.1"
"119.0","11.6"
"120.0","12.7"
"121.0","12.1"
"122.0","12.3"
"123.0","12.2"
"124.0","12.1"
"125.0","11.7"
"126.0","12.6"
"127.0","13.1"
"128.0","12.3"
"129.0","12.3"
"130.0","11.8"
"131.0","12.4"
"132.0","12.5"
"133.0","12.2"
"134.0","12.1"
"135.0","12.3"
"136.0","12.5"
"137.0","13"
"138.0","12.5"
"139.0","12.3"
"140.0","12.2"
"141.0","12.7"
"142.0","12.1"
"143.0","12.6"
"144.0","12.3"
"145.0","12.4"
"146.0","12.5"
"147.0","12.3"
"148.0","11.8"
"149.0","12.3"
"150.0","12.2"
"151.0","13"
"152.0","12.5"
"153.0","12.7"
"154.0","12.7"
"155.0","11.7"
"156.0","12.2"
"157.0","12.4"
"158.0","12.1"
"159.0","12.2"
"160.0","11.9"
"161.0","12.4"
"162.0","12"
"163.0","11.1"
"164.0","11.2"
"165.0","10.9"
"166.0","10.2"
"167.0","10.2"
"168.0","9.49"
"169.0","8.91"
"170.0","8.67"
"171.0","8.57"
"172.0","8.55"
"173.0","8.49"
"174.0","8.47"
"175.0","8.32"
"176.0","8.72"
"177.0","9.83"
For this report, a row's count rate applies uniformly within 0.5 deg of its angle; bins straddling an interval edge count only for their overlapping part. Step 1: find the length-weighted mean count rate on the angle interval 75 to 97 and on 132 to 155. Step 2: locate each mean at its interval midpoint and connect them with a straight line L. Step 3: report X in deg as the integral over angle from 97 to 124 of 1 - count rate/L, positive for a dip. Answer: -4.0 deg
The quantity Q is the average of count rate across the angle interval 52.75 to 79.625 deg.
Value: 10.9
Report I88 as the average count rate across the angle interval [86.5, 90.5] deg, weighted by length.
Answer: 6.92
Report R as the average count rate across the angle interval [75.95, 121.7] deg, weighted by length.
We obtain 9.35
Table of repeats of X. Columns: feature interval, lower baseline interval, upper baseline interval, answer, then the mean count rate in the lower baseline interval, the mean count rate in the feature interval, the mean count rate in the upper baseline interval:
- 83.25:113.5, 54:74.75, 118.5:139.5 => 7.4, 11.3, 8.96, 12.3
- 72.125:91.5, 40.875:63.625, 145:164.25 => 7.2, 12.6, 7.79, 12.2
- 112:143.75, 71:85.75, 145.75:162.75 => -4.0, 8.35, 12.3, 12.3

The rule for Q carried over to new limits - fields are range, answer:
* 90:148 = 11.2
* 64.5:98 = 8.5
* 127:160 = 12.4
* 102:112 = 10.8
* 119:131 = 12.3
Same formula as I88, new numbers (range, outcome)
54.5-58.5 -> 12.2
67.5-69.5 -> 10.3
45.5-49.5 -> 13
